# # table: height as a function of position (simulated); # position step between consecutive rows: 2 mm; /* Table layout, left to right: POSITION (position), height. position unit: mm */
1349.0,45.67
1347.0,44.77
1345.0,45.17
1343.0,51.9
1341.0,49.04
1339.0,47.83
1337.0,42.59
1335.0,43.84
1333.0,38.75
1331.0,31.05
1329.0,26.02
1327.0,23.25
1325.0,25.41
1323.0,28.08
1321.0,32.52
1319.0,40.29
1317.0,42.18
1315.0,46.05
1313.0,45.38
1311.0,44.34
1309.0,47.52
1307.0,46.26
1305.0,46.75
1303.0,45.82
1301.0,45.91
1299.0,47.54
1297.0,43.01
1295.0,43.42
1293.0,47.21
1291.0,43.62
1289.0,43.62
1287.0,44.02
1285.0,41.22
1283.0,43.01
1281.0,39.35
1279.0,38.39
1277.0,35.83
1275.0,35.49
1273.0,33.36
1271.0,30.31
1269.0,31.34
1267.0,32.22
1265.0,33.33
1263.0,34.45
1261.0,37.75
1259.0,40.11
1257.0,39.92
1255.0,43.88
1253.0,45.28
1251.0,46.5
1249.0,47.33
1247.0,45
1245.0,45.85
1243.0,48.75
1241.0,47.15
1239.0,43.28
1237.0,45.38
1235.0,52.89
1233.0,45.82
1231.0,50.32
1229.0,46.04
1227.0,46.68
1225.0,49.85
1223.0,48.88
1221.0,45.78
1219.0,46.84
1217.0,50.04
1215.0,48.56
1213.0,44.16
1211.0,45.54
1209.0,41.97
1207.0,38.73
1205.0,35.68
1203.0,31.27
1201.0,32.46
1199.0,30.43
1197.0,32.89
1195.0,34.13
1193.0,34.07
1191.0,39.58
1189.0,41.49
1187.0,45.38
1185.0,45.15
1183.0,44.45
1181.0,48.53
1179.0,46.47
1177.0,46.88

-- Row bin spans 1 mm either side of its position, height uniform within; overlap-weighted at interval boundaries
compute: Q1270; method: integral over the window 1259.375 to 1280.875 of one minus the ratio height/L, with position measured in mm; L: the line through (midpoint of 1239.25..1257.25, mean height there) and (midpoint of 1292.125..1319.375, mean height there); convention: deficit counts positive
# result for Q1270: 5.1 mm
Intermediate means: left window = 45.7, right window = 45.2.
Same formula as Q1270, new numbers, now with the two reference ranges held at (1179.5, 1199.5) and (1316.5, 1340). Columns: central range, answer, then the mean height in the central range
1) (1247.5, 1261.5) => -2.1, 43.2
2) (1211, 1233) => -4.9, 47.5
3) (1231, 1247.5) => -3.8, 47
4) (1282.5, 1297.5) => -3.0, 43.7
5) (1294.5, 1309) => -3.9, 45.7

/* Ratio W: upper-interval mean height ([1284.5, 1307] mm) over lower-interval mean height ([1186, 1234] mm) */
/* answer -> 1.07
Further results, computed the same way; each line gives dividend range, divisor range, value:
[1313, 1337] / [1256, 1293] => 0.93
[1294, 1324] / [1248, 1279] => 1.14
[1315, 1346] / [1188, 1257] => 0.88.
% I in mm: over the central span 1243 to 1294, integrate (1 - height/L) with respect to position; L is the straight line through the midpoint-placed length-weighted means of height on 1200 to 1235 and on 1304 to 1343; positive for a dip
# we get 2.4 mm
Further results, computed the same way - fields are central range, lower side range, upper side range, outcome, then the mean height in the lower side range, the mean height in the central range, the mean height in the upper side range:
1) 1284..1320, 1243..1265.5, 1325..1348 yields -3.4 mm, 42.3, 44.7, 39.7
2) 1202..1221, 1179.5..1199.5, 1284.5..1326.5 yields -1.1 mm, 40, 42.7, 42.2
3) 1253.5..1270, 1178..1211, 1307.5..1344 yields 1.0 mm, 39.1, 36.9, 39.3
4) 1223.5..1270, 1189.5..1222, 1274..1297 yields -3.5 mm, 39.5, 43.5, 41.5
